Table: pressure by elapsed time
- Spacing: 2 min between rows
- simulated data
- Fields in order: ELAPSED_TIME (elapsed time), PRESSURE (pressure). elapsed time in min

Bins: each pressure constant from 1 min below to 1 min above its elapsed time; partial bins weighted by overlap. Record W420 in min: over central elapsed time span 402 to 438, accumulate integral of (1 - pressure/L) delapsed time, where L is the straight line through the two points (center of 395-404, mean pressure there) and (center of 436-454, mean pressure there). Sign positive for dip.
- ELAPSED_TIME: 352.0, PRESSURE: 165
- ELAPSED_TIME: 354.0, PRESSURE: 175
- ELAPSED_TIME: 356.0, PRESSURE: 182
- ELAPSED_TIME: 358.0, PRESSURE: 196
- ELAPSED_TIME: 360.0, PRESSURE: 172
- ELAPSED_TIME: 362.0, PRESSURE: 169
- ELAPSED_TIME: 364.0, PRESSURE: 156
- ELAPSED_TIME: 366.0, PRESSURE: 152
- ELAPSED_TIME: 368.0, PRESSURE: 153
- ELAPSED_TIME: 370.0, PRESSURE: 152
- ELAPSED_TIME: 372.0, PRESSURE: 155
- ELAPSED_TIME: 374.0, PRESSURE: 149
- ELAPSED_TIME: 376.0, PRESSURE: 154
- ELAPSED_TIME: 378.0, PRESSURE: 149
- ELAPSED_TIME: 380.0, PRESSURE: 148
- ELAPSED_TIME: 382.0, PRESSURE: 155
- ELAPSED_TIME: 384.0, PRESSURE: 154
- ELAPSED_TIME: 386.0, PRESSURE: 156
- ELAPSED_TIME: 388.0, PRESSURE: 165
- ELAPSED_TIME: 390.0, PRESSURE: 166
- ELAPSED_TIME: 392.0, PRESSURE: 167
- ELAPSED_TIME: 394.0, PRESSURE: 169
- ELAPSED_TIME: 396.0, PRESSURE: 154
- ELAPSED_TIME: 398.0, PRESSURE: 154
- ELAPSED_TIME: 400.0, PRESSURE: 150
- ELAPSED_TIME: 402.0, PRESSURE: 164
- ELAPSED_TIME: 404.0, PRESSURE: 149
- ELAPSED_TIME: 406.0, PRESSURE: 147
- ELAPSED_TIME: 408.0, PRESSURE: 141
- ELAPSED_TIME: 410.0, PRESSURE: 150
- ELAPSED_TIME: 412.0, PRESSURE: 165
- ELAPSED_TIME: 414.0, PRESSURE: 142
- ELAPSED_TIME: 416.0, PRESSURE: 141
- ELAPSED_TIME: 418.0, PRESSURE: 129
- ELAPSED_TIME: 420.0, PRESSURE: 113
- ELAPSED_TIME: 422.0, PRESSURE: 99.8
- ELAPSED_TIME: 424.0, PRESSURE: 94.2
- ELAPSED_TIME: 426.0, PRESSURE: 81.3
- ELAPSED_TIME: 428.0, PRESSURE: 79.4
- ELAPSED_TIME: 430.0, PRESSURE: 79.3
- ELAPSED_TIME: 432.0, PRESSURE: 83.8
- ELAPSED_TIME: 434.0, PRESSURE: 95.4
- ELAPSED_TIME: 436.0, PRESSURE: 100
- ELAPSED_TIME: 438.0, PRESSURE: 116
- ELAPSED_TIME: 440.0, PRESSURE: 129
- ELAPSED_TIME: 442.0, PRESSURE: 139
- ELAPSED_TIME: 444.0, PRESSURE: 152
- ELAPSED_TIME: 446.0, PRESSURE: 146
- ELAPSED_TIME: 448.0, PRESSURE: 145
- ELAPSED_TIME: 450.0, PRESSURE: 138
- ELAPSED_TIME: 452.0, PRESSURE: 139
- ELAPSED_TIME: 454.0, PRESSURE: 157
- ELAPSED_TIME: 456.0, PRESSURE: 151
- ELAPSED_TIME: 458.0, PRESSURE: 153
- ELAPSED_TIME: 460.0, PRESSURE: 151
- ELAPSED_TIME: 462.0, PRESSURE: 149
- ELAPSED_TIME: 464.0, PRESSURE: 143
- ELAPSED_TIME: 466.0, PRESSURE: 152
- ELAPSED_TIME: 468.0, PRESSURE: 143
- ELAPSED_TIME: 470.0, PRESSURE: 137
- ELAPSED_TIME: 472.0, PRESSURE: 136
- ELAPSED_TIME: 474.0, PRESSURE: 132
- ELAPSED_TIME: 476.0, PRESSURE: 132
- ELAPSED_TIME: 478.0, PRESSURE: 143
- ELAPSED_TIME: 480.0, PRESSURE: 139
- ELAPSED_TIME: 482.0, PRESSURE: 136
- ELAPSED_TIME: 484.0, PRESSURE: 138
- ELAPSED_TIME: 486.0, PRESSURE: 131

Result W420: 7.1 min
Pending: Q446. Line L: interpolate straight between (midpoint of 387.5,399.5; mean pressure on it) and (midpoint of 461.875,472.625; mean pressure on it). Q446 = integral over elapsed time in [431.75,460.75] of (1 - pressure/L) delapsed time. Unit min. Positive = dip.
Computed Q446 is 2.7 min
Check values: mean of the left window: 162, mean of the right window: 143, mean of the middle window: 134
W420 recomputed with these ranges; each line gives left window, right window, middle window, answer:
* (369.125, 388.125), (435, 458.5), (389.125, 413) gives -1.27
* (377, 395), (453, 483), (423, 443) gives 6.69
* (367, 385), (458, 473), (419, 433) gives 5.49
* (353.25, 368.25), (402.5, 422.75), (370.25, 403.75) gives -0.56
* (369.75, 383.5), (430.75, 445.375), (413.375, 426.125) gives 1.16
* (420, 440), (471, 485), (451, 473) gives -4.34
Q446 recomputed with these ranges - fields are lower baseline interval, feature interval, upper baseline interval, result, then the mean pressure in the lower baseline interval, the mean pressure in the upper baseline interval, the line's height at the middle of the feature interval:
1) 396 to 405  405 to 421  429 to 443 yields -0.42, 154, 106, 137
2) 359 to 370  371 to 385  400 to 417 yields 0.41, 160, 150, 157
